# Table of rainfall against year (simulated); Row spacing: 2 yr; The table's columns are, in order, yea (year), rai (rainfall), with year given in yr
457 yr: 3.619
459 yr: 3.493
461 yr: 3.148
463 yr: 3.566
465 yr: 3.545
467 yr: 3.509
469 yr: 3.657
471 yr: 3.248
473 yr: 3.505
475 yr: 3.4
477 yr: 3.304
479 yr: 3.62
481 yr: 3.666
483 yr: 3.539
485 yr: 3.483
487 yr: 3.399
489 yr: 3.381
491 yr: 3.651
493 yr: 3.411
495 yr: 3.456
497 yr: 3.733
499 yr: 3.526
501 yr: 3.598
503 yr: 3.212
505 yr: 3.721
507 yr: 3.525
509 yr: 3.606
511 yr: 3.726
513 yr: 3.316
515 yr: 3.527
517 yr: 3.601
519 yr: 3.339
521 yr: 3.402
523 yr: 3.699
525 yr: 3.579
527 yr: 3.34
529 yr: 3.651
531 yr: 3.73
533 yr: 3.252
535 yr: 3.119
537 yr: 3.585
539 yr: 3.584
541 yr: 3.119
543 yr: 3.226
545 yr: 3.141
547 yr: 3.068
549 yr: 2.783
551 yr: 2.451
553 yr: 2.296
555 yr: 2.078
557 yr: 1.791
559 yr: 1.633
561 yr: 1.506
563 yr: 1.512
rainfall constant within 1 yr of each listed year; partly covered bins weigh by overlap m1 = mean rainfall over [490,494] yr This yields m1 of 3.53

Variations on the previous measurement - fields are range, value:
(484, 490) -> 3.42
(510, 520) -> 3.5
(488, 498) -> 3.53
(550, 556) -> 2.27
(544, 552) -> 2.86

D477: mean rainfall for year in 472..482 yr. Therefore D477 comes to 3.5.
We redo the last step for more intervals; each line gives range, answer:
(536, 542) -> 3.43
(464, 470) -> 3.57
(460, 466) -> 3.42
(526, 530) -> 3.5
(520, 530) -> 3.53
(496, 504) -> 3.52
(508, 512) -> 3.67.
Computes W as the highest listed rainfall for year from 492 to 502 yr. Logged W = 3.733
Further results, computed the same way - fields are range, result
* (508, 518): 3.726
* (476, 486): 3.666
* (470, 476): 3.505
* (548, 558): 2.783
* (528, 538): 3.73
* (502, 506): 3.721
